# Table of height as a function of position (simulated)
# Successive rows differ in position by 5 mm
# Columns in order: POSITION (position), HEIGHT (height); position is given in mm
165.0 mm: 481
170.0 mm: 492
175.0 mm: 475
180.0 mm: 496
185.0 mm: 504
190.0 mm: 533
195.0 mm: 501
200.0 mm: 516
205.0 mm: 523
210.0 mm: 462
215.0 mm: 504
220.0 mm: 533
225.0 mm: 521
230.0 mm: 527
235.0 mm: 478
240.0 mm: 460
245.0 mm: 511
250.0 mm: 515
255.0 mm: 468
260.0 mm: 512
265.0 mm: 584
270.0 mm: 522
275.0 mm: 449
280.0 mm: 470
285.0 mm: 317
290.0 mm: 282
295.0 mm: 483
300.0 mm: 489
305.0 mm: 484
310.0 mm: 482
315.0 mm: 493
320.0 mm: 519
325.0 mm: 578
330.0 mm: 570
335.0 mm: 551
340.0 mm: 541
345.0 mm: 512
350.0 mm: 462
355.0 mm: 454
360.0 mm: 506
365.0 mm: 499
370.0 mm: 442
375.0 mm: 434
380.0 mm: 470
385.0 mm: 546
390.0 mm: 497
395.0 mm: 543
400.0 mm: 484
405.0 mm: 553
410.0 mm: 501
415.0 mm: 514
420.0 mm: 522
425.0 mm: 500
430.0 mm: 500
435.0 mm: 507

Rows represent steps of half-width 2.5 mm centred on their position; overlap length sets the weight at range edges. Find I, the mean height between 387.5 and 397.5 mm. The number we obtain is 520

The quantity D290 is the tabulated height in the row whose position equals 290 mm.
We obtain 282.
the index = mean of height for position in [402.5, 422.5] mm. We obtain 522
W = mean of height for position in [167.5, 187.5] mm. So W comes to 492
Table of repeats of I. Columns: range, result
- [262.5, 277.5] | 518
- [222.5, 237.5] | 509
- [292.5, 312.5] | 484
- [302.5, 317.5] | 486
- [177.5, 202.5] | 510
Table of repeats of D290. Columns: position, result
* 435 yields 507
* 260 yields 512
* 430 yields 500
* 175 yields 475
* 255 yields 468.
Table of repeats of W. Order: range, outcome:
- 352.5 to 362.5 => 480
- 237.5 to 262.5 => 493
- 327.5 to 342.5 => 554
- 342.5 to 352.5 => 487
